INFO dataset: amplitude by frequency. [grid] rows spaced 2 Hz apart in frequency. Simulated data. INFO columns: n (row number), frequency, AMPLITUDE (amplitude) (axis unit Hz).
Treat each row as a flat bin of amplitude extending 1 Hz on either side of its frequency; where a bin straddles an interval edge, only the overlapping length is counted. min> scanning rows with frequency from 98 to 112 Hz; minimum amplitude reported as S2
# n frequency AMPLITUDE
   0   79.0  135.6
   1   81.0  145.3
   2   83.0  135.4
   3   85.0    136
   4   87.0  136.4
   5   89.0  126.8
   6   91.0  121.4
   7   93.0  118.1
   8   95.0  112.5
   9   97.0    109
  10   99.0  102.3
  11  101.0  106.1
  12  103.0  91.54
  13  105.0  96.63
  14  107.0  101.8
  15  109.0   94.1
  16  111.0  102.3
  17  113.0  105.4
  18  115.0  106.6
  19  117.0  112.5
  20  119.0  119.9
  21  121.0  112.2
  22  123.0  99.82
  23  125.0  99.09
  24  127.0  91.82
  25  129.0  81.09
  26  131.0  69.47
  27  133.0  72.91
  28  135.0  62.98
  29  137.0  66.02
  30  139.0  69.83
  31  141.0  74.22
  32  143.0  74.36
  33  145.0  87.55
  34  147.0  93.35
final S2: 91.54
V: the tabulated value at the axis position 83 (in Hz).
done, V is 135.4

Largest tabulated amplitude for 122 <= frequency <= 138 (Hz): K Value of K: 99.82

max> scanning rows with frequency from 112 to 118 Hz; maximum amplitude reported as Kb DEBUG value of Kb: 112.5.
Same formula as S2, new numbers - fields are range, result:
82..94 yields 118.1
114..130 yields 81.09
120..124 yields 99.82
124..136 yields 62.98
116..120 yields 112.5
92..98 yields 109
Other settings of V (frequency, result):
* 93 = 118.1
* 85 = 136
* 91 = 121.4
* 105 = 96.63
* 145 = 87.55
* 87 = 136.4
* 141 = 74.22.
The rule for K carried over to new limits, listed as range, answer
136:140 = 69.83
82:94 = 136.4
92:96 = 118.1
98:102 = 106.1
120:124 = 112.2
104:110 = 101.8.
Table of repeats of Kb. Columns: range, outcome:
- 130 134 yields 72.91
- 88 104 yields 126.8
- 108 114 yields 105.4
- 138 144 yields 74.36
